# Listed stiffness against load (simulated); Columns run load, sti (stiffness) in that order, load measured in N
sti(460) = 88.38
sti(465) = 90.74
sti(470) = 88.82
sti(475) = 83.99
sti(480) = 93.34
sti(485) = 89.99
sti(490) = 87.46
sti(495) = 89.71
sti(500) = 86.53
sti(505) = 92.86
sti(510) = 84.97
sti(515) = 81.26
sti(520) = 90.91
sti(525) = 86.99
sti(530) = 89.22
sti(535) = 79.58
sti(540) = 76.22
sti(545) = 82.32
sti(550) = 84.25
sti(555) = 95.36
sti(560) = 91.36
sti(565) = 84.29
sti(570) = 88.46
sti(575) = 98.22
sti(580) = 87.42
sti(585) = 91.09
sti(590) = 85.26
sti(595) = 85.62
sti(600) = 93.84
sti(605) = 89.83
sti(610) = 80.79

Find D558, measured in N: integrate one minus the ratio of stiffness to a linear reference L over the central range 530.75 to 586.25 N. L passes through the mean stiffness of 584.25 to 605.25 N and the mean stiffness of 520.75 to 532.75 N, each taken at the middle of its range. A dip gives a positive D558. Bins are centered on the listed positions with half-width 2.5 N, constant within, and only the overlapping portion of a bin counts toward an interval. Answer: 0.9 N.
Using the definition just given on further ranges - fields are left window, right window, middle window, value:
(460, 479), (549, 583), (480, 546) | 2.07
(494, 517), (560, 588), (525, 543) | 1.18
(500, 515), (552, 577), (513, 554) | 2.19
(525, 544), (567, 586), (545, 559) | -0.42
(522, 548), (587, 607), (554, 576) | -1.30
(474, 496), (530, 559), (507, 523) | 0.15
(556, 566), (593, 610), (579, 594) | 0.20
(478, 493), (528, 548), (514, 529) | -0.51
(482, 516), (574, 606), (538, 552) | 1.24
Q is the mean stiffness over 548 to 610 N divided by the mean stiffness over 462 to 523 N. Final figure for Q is 1.01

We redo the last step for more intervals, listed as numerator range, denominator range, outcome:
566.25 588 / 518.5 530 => 1.02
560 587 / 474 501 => 1.01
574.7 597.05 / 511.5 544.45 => 1.06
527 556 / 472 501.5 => 0.95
